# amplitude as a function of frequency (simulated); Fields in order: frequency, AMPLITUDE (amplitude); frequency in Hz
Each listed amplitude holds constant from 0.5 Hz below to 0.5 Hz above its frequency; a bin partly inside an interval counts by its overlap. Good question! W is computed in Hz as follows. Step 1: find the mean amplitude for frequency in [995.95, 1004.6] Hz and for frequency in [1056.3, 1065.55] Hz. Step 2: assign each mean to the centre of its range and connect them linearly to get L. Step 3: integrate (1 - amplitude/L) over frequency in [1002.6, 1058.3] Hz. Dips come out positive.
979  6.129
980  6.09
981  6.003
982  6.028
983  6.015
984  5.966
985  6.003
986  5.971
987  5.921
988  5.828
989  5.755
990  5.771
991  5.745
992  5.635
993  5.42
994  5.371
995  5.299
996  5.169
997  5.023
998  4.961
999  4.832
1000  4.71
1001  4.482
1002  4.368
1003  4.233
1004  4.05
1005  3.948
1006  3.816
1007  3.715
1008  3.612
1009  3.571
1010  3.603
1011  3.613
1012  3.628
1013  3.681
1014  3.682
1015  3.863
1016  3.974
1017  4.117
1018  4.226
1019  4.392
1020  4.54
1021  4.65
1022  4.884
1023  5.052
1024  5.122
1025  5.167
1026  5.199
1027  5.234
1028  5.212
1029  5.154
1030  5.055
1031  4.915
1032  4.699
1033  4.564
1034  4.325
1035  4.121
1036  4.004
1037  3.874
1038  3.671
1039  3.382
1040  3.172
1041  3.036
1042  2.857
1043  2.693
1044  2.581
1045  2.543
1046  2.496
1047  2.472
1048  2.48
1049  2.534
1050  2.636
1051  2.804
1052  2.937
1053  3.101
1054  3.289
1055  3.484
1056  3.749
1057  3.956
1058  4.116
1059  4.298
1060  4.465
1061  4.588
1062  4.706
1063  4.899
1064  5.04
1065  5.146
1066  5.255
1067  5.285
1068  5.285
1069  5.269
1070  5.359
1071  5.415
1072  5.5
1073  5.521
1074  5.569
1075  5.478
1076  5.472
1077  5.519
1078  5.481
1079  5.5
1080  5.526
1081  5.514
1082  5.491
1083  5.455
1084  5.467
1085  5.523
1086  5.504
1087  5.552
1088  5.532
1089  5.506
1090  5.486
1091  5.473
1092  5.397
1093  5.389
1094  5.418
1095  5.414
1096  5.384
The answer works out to 9.0 Hz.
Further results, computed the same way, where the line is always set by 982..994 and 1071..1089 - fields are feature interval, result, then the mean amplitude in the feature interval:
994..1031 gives 8.2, 4.46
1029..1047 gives 6.3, 3.66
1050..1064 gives 4.3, 3.87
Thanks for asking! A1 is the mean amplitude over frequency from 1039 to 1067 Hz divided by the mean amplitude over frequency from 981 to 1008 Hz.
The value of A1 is 0.69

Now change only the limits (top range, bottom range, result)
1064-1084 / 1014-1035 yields 1.16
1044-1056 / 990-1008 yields 0.60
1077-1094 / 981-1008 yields 1.07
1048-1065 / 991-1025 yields 0.85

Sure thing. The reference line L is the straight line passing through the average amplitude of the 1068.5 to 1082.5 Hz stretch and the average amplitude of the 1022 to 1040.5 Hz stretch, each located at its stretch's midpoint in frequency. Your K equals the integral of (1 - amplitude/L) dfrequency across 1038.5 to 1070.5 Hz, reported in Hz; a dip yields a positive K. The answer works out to 8.40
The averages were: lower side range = 4.56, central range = 3.75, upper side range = 5.47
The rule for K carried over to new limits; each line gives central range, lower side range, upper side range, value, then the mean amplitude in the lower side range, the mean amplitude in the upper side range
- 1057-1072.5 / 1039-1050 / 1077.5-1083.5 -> -2.4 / 2.72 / 5.49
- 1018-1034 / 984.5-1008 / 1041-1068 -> -2.1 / 5.01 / 3.65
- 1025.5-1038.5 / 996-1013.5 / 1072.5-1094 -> 0.0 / 4.14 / 5.49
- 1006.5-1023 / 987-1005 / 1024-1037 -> 3.0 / 5.09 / 4.78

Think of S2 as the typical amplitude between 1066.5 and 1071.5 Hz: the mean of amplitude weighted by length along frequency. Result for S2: 5.32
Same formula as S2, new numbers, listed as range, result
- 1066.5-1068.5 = 5.29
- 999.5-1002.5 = 4.52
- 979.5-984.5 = 6.02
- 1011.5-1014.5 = 3.66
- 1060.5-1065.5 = 4.88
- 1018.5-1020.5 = 4.47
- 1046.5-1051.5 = 2.59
